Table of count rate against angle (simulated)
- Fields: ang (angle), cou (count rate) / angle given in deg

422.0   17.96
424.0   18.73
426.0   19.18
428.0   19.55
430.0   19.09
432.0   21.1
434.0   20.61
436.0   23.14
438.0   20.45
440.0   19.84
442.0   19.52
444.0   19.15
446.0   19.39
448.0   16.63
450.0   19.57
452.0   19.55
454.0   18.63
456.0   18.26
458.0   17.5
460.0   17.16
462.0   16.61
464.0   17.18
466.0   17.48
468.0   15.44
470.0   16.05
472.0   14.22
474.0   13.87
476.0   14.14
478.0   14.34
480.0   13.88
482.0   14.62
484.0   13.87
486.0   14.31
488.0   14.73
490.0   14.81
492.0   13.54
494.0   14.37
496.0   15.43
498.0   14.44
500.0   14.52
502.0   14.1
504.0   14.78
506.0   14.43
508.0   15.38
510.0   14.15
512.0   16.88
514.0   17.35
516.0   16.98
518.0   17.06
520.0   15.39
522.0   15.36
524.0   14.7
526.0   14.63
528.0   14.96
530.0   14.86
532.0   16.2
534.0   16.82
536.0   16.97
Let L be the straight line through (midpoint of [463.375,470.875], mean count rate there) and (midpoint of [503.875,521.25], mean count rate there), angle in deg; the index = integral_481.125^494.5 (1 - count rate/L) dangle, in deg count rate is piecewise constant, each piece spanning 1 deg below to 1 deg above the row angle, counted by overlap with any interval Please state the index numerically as 1.6 deg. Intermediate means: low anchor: 16.5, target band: 14.3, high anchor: 15.9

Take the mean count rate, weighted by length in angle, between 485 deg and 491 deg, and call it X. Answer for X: 14.6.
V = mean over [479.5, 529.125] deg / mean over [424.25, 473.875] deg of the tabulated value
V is 0.8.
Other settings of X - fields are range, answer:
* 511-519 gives 17.1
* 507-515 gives 15.9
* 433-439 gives 21.4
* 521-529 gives 14.9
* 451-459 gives 18.5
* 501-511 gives 14.6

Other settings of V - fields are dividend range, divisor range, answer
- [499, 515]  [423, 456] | 0.78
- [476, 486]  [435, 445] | 0.69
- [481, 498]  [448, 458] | 0.78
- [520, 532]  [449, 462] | 0.82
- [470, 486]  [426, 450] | 0.72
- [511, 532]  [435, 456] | 0.81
